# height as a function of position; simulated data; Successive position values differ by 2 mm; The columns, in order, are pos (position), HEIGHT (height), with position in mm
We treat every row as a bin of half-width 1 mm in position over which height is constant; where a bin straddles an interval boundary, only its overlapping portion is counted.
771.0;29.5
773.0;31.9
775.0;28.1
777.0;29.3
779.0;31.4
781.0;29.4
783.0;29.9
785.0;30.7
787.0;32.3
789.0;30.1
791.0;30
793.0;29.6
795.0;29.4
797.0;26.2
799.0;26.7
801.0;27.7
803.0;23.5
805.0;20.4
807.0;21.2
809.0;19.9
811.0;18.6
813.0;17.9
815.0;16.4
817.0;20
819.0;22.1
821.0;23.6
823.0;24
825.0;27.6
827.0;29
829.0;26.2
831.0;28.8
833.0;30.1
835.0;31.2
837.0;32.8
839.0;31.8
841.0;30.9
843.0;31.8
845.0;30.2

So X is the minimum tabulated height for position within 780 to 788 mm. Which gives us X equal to 29.4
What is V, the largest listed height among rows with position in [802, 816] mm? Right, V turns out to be 23.5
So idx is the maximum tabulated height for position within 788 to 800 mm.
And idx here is 30.1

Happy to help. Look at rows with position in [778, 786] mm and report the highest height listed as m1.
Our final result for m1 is 31.4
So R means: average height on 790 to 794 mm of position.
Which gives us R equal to 29.8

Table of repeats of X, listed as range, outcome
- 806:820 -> 16.4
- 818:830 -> 22.1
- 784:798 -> 26.2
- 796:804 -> 23.5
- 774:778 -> 28.1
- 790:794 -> 29.6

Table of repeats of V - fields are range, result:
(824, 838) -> 32.8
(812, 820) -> 22.1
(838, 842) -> 31.8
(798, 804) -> 27.7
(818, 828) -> 29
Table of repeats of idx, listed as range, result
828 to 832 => 28.8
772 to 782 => 31.9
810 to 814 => 18.6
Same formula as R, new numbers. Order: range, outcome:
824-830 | 27.6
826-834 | 28.5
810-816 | 17.6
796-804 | 26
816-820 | 21.1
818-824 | 23.2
